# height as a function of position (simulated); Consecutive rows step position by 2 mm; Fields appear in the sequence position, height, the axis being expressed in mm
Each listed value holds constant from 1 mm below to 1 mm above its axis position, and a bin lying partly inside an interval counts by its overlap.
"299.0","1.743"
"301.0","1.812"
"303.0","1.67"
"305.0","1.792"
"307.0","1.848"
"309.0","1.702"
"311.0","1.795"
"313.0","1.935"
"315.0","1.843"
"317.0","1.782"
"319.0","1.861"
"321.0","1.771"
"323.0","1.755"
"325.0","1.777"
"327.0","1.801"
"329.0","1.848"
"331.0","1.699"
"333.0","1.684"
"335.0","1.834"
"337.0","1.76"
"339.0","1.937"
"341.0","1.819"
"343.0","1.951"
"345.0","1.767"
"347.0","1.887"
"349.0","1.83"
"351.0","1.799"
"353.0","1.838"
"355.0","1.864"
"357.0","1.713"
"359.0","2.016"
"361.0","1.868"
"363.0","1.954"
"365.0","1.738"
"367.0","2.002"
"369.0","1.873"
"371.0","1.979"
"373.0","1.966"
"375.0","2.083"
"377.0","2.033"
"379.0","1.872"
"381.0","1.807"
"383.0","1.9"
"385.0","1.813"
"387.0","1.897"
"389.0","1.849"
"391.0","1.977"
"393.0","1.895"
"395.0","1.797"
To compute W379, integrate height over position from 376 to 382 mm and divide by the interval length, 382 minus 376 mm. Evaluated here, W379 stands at 1.9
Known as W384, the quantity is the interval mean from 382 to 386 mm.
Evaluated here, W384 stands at 1.86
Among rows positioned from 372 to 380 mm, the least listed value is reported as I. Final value 1.872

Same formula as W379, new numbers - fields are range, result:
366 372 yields 1.95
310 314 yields 1.86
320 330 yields 1.79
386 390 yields 1.87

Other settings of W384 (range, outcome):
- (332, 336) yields 1.76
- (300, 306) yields 1.76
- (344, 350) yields 1.83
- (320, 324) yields 1.76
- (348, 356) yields 1.83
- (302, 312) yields 1.76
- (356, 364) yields 1.89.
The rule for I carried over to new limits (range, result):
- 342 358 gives 1.713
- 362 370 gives 1.738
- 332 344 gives 1.684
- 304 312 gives 1.702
